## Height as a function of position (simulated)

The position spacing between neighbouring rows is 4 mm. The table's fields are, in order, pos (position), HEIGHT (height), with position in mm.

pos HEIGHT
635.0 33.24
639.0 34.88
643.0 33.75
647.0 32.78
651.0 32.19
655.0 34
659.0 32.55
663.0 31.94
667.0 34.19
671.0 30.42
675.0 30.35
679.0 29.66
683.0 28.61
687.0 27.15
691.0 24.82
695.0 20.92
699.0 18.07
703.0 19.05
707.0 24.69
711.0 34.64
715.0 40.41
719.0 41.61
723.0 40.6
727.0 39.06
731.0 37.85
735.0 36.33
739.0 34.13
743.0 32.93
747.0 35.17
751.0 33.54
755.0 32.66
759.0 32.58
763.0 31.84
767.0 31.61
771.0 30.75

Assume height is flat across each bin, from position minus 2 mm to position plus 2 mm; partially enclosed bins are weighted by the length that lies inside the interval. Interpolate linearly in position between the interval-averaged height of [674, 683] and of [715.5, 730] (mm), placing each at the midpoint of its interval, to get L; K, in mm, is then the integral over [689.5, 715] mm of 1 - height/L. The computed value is 7.6 mm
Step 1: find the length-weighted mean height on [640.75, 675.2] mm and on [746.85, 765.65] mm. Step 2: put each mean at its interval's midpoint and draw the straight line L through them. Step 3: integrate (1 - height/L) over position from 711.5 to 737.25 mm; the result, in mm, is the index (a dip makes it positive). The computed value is -4.9 mm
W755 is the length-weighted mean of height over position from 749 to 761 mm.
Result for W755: 32.9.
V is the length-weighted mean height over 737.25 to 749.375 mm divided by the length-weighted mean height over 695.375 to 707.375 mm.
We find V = 1.7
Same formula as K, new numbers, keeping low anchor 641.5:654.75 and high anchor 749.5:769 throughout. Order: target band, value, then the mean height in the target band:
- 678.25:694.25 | 2.9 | 26.9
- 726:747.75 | -2.2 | 35.8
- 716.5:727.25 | -2.6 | 40.6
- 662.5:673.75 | 0.3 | 32.1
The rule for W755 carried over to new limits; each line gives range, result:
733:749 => 34.6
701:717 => 29.7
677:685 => 29.1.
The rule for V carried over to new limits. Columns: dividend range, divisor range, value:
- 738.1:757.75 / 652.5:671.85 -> 1.03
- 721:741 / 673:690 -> 1.31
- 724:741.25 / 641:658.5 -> 1.12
